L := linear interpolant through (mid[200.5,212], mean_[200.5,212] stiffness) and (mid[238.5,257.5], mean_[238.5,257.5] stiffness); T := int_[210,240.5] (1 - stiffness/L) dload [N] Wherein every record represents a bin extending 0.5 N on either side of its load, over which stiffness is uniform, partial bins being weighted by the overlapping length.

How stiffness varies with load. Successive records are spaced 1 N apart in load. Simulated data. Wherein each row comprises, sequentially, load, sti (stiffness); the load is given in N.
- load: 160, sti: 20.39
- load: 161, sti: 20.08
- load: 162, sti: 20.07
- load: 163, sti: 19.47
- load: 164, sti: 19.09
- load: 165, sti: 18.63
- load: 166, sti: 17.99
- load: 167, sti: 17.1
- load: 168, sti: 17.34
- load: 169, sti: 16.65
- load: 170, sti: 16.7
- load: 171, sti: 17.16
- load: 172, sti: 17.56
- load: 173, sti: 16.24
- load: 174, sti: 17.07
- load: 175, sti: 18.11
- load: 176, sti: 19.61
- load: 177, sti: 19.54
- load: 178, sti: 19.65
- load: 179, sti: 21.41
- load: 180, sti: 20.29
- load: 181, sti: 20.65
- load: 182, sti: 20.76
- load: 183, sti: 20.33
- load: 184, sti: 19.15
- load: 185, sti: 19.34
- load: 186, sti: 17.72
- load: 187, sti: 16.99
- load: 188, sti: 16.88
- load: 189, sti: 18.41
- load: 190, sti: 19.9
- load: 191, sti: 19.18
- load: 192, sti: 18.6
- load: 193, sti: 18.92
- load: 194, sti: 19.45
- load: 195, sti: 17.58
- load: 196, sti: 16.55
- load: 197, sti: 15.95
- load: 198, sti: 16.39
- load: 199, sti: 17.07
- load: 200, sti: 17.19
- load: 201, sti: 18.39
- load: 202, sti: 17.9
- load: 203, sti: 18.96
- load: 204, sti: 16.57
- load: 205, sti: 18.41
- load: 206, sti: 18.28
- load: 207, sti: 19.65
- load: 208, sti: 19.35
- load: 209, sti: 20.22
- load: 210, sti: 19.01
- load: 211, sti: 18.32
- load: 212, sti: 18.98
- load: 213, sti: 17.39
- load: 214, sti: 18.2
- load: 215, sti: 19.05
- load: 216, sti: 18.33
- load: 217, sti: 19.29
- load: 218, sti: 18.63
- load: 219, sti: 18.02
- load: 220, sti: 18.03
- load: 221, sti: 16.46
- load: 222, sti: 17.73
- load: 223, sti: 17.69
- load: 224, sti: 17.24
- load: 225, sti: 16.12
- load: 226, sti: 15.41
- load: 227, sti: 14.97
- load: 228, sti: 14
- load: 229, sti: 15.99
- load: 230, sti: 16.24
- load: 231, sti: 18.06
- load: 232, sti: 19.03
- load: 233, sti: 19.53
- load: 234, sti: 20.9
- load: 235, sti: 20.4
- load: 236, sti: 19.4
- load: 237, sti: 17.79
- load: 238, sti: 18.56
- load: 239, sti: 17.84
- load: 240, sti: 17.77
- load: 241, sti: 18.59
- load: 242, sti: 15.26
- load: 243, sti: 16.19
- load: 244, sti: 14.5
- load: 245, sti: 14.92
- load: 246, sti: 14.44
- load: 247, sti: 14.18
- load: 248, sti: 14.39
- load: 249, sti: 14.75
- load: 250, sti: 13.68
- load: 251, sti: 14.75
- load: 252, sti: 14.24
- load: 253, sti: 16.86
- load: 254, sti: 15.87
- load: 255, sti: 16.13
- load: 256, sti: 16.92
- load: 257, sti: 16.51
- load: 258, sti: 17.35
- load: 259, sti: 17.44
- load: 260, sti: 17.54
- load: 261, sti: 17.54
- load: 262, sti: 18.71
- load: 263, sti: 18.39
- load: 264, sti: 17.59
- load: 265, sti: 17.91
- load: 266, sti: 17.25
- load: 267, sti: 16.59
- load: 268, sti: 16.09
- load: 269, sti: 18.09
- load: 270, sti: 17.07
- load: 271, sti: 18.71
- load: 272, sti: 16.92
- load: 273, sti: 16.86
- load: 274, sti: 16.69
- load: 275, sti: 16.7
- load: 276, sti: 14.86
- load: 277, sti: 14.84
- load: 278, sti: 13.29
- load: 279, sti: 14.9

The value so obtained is -1.0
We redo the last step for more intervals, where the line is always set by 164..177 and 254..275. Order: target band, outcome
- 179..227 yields -2.1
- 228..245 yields -0.3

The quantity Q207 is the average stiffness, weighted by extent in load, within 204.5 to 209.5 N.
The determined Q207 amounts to 19.2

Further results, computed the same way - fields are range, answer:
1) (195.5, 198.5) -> 16.3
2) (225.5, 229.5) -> 15.1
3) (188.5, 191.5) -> 19.2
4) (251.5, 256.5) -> 16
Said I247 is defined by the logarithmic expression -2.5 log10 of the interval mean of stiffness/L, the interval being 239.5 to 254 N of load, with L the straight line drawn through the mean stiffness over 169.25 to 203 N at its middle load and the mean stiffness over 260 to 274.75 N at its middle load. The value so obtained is 0.15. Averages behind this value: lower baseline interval 18.4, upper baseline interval 17.4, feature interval 15.3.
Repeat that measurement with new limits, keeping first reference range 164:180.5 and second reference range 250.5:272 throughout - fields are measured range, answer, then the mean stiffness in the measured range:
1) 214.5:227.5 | 0.007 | 17.5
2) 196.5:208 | 0.002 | 17.8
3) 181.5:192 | -0.049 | 18.9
